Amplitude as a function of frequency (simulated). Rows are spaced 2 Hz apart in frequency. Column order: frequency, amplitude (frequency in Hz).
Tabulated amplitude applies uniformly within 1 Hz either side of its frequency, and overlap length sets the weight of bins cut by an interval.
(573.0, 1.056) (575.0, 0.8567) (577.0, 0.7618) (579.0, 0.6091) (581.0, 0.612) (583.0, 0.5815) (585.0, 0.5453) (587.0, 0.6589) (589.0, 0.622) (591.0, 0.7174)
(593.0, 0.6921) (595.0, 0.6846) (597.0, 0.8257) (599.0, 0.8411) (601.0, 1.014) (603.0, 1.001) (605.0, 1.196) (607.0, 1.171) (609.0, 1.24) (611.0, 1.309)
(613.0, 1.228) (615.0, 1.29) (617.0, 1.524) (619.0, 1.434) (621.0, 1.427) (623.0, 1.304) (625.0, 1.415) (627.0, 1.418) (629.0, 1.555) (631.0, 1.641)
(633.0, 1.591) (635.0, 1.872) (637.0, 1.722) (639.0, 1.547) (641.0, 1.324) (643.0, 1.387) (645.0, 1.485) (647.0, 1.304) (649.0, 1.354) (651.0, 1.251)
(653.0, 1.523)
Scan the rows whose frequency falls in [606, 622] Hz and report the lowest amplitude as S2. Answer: 1.171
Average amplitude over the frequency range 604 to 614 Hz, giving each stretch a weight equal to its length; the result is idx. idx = 1.23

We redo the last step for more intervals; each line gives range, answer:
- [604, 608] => 1.18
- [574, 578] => 0.809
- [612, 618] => 1.35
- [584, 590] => 0.609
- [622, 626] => 1.36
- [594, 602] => 0.841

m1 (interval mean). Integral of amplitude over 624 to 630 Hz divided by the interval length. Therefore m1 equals 1.46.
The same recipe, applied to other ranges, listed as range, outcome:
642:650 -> 1.38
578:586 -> 0.587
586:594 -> 0.673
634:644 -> 1.57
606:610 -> 1.21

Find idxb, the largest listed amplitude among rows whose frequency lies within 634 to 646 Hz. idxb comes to 1.872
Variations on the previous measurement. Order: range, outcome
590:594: 0.7174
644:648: 1.485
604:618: 1.524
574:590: 0.8567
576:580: 0.7618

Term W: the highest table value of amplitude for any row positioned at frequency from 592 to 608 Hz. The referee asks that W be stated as 1.196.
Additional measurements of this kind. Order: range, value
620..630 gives 1.555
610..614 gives 1.309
